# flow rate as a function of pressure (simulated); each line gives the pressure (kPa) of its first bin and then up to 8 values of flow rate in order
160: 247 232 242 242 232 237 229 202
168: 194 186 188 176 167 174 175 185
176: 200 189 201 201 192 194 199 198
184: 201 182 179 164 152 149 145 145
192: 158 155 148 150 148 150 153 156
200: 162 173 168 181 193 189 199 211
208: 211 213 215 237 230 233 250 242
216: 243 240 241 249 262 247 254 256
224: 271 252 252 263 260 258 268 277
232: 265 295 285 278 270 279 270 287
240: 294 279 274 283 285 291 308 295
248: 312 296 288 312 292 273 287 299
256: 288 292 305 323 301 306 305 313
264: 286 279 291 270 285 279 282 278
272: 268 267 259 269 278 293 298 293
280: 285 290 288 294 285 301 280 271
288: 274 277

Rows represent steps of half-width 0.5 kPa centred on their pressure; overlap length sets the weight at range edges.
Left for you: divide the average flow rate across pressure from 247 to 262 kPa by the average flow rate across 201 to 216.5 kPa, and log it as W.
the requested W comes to 1.4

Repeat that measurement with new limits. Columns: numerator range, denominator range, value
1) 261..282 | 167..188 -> 1.52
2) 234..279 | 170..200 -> 1.67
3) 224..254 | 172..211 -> 1.57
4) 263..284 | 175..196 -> 1.62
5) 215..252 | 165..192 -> 1.49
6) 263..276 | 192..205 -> 1.71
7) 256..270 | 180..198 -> 1.77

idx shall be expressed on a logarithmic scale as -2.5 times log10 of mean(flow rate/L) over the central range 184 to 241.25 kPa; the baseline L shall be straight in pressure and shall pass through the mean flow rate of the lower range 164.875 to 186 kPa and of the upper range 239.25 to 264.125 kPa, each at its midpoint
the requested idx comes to 0.12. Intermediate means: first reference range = 193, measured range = 220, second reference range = 296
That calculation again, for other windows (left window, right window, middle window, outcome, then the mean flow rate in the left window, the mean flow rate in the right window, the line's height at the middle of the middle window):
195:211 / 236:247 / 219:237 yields -0.07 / 182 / 285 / 249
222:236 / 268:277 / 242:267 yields -0.09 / 267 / 274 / 271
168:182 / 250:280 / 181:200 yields 0.24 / 187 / 289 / 205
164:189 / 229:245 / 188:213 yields 0.27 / 190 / 279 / 225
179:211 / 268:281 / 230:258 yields -0.19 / 177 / 280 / 240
